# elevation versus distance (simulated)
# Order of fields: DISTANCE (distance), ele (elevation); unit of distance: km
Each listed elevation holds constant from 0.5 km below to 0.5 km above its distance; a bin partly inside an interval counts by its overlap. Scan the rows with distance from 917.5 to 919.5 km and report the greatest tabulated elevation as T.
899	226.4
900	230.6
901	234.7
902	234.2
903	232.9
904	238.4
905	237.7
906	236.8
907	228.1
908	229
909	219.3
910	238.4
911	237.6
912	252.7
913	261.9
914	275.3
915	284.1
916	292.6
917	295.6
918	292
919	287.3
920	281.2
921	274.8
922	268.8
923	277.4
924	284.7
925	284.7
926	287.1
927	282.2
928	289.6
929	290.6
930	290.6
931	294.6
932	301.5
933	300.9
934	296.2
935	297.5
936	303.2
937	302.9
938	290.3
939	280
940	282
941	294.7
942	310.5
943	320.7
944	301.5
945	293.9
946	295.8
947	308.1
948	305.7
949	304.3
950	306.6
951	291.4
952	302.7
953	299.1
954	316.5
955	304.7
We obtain 292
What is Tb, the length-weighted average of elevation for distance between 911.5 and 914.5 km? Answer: 263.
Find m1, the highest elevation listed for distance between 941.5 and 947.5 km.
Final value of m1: 320.7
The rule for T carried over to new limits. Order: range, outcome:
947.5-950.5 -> 306.6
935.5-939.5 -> 303.2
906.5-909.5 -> 229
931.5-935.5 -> 301.5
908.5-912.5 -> 252.7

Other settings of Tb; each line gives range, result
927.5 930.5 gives 290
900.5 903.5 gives 234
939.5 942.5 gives 296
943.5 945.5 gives 298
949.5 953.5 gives 300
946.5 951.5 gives 303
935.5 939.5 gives 294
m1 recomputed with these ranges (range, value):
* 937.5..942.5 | 310.5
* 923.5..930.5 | 290.6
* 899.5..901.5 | 234.7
